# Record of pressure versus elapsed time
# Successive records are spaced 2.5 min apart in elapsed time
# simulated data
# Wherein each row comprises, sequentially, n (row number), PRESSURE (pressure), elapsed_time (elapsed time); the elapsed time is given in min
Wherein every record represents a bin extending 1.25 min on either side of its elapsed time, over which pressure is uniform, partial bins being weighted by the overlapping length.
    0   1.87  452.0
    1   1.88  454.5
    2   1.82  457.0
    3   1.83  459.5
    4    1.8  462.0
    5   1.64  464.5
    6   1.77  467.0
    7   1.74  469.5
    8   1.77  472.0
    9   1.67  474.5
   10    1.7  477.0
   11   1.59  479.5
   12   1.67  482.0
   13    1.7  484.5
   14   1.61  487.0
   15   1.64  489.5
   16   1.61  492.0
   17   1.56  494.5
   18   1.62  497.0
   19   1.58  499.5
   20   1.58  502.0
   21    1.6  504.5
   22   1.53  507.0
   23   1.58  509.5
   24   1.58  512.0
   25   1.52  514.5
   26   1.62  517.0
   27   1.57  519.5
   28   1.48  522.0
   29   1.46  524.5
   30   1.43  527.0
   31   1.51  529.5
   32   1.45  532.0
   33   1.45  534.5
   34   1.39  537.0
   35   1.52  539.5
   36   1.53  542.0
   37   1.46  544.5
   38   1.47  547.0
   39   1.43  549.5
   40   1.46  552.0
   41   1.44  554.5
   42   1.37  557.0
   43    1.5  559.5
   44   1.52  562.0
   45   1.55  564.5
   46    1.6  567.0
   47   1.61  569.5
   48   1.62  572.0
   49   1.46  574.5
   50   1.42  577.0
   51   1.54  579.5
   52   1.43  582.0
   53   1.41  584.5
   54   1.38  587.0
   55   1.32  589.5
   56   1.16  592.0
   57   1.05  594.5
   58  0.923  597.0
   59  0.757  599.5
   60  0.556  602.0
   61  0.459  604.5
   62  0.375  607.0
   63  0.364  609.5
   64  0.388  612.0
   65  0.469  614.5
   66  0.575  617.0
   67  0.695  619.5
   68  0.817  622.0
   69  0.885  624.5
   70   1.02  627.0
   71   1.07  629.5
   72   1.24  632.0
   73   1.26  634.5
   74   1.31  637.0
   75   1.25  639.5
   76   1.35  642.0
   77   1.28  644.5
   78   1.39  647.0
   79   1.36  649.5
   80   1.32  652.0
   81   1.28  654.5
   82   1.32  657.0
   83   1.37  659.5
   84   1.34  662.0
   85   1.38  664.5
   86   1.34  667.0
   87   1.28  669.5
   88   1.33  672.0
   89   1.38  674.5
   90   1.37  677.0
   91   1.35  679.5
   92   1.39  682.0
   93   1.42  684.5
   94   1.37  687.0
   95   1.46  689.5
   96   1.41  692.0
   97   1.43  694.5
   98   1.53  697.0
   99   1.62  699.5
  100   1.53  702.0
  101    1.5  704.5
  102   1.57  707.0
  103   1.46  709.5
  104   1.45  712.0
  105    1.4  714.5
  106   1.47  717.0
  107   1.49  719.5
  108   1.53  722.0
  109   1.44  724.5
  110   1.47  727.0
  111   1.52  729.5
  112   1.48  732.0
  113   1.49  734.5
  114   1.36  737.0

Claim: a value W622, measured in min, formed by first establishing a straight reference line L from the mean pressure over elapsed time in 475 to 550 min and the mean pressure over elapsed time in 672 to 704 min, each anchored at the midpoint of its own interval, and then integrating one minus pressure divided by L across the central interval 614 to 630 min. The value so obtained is 7.4 min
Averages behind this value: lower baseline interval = 1.55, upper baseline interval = 1.44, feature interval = 0.792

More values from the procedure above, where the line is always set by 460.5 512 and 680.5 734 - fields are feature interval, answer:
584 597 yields 2.8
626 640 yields 3.1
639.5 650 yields 1.3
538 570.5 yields 2.0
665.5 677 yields 1.3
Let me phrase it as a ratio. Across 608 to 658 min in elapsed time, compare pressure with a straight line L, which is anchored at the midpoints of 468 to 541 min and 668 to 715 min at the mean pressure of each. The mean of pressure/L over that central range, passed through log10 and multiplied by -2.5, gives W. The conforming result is 0.39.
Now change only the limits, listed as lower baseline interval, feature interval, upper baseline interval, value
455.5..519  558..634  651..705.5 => 0.37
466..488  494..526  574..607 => -0.03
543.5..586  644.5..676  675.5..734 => 0.10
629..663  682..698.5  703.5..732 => -0.02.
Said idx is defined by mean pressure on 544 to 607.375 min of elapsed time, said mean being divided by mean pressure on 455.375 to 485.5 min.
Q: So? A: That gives 0.75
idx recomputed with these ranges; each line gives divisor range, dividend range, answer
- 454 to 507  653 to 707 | 0.84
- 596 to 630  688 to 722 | 2.26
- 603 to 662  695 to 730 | 1.50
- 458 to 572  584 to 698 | 0.72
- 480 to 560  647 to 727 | 0.93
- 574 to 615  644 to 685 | 1.39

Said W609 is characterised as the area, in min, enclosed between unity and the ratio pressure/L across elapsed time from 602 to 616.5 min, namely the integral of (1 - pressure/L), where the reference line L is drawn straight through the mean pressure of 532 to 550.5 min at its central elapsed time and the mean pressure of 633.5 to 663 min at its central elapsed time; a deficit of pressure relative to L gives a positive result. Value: 9.9 min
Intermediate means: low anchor 1.46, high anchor 1.32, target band 0.432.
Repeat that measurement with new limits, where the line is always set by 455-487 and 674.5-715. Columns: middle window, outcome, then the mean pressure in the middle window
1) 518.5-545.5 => 2.8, 1.48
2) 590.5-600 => 3.5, 0.999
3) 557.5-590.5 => 2.3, 1.49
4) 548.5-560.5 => 1.4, 1.44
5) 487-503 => 0.9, 1.6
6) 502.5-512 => 0.6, 1.57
